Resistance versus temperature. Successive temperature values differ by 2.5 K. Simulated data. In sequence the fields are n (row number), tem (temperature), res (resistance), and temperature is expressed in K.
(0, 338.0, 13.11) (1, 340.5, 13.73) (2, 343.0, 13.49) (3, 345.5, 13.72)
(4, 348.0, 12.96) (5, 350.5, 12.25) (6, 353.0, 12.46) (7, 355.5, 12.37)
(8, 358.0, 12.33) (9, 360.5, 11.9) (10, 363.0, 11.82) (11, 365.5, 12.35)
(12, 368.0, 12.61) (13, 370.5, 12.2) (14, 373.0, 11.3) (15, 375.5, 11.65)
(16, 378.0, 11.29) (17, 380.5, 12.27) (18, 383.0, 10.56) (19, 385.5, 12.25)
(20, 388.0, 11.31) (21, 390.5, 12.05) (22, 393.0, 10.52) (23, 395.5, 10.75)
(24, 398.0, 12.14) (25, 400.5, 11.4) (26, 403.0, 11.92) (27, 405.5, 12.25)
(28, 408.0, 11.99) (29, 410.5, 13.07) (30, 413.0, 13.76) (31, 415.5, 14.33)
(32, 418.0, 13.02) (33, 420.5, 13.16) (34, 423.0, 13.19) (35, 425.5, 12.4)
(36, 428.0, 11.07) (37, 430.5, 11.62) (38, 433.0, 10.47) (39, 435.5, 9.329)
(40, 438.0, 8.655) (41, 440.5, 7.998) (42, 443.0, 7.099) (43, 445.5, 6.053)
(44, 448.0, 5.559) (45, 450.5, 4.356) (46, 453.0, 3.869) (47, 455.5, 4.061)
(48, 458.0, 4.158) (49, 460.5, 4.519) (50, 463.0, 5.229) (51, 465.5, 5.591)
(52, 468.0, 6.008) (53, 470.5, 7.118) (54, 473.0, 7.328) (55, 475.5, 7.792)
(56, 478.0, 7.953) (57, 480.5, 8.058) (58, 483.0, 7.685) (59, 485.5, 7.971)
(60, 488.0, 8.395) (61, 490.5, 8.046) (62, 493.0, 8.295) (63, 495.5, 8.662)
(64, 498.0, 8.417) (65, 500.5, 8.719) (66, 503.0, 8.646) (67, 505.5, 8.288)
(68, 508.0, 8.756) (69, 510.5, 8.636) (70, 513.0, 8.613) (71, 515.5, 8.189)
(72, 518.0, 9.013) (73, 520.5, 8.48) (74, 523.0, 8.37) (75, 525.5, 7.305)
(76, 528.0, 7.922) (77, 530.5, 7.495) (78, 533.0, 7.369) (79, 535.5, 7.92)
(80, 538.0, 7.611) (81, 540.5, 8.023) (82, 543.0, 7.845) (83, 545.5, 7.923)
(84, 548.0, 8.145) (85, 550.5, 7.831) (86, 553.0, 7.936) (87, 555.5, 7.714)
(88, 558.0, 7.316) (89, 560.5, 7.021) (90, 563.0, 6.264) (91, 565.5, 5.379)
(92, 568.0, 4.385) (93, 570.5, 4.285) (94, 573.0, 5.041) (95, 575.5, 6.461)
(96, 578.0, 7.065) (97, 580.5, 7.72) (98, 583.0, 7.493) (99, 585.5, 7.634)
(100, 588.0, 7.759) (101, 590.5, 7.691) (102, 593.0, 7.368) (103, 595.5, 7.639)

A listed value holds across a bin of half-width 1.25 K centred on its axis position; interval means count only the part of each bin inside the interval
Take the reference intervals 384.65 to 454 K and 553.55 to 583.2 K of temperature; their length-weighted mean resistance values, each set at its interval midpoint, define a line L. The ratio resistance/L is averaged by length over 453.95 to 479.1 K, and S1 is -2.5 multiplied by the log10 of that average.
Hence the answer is 0.47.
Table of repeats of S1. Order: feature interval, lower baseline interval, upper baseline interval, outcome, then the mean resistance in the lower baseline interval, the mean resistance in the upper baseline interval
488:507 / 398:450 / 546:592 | 0.05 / 10.9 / 6.86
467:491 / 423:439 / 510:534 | 0.22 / 10.8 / 8.13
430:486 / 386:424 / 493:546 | 0.46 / 12.3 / 8.21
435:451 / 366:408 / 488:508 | 0.39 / 11.7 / 8.46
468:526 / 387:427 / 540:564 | 0.15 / 12.3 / 7.6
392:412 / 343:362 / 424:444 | -0.08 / 12.6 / 9.91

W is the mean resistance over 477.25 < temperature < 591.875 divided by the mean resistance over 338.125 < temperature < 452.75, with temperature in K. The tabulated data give 0.67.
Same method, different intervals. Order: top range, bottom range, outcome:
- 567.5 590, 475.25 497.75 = 0.80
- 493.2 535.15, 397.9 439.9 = 0.70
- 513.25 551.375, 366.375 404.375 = 0.69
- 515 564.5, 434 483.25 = 1.21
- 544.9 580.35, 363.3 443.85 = 0.57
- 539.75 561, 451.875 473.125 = 1.49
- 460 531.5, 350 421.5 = 0.65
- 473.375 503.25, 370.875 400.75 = 0.71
